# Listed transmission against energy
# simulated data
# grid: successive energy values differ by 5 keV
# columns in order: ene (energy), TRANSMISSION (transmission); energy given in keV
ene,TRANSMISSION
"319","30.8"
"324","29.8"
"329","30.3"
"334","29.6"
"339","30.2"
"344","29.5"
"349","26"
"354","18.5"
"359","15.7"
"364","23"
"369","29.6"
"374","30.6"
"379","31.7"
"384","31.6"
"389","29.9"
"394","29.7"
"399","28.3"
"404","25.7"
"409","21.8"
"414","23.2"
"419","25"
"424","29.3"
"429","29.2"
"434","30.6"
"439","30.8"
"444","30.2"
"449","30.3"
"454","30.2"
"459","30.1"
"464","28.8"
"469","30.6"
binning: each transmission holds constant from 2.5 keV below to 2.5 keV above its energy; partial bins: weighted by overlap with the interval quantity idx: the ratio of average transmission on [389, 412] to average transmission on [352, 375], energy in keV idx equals 1.15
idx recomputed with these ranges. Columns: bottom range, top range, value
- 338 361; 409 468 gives 1.21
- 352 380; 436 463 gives 1.23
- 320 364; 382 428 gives 1.04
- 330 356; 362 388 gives 1.09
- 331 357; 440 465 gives 1.13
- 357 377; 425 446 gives 1.20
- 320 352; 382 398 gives 1.04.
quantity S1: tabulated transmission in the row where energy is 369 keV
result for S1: 29.6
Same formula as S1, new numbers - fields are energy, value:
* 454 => 30.2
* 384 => 31.6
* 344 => 29.5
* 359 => 15.7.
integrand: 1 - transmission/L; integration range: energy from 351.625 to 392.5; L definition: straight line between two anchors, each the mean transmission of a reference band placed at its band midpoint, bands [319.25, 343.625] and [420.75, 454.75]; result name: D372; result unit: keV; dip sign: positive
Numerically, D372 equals 4.9 keV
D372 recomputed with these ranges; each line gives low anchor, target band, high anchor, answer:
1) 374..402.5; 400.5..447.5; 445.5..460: 4.3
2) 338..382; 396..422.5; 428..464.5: 3.1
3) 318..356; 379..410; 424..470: 0.7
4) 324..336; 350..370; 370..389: 6.0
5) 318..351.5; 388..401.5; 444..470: 0.2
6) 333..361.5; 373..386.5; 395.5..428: -3.3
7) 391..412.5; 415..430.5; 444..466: 0.3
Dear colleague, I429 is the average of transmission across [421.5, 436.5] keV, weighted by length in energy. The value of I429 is 29.7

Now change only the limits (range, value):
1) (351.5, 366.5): 19.1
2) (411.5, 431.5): 26.7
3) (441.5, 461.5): 30.2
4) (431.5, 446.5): 30.5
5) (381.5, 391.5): 30.8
